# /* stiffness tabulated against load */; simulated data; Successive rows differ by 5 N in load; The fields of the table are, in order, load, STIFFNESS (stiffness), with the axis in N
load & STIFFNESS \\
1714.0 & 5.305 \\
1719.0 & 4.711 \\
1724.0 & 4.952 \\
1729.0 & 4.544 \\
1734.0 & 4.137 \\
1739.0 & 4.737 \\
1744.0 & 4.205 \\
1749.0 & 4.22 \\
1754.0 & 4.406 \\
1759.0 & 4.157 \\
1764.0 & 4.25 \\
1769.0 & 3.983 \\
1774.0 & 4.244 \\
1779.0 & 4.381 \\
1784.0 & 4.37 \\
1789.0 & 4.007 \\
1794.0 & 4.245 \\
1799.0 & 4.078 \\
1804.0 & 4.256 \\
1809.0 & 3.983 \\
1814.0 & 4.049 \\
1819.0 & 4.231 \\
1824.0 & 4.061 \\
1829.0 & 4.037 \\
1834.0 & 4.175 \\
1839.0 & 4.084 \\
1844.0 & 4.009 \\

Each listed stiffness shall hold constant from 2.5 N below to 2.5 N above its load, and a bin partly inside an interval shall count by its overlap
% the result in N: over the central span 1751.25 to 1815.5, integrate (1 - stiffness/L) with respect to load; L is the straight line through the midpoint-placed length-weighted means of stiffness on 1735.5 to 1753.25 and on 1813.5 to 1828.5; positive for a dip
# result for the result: 0.8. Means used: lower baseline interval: 4.38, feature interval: 4.19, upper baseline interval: 4.11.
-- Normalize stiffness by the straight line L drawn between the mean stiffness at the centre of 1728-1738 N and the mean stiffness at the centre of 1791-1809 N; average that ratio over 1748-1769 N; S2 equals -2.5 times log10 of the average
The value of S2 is 0.016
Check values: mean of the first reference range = 4.37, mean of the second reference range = 4.16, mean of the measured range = 4.23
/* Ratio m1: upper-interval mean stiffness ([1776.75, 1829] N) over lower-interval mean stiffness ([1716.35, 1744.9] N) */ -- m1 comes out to 0.9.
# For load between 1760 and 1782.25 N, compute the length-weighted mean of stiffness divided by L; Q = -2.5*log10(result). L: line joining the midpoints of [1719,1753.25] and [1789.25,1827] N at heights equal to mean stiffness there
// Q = 0.023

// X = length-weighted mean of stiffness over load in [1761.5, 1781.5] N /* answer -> 4.21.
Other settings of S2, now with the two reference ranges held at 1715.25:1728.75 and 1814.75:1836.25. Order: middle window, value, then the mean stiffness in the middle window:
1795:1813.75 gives 0.040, 4.11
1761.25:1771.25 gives 0.102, 4.12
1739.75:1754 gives 0.084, 4.31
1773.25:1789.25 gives 0.034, 4.29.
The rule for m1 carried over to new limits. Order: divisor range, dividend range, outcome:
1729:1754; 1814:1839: 0.94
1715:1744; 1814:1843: 0.89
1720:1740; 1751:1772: 0.92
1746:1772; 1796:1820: 0.98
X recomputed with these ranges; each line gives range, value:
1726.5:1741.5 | 4.47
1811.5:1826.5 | 4.11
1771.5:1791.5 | 4.25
